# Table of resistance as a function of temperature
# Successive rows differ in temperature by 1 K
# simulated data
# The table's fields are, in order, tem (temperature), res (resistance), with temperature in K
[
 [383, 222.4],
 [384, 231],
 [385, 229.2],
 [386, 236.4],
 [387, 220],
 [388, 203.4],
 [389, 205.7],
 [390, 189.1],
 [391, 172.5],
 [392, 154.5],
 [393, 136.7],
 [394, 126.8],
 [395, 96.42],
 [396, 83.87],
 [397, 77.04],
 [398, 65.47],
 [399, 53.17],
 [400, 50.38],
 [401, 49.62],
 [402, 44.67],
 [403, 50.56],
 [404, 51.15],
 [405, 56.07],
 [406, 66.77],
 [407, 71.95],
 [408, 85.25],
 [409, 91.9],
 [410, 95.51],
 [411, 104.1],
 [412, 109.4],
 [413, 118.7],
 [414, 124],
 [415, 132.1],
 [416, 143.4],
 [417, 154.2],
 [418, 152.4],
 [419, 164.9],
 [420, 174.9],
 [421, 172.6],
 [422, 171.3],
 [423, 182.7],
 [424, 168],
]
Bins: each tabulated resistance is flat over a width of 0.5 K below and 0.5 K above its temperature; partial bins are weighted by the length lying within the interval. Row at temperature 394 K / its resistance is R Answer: 126.8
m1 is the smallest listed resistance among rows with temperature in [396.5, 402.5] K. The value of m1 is 44.67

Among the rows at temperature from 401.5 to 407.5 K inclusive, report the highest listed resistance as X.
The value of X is 71.95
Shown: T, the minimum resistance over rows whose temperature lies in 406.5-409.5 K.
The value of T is 71.95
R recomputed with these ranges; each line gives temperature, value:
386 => 236.4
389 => 205.7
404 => 51.15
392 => 154.5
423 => 182.7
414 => 124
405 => 56.07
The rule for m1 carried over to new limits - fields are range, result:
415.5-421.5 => 143.4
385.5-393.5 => 136.7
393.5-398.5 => 65.47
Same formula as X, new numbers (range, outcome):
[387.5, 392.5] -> 205.7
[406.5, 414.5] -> 124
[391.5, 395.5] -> 154.5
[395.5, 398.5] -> 83.87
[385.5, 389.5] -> 236.4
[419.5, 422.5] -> 174.9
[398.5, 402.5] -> 53.17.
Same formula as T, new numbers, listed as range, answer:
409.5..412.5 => 95.51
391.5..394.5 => 126.8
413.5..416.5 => 124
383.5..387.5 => 220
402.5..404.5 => 50.56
